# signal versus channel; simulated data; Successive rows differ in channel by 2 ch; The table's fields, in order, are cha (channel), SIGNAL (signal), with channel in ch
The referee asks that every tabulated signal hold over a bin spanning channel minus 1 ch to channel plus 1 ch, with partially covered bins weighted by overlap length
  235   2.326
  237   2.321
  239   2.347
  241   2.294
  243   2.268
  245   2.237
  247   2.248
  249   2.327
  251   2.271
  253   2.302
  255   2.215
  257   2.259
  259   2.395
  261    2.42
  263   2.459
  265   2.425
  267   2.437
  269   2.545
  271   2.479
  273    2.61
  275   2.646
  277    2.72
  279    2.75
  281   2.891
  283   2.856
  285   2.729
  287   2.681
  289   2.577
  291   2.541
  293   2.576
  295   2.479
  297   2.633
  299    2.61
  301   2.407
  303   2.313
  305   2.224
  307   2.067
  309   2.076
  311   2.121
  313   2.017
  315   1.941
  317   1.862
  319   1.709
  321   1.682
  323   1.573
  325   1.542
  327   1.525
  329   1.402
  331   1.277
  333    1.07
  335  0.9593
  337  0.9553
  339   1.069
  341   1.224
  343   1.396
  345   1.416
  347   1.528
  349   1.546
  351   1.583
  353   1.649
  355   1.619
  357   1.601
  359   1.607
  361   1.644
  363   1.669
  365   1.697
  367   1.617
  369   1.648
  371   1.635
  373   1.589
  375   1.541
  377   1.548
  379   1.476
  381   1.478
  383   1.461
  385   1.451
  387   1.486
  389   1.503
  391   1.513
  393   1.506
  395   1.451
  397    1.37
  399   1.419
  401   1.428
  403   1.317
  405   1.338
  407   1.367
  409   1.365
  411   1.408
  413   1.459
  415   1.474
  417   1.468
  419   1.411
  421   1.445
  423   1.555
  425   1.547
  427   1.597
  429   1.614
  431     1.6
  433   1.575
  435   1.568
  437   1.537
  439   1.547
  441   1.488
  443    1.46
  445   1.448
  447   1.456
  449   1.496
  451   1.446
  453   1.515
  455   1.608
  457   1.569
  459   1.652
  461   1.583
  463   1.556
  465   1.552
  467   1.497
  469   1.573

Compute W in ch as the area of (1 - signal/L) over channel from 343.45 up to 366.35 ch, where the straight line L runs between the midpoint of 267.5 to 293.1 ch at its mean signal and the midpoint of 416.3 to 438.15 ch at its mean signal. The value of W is 5.4 ch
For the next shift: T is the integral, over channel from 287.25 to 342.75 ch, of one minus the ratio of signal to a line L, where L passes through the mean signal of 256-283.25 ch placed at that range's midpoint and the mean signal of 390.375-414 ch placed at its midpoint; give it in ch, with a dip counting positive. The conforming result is 8.16 ch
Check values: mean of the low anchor 2.56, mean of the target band 1.87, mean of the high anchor 1.41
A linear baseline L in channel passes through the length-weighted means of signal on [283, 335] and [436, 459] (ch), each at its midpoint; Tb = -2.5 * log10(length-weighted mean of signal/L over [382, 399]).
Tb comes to 0.185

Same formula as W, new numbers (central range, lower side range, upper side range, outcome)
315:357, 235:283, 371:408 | 9.35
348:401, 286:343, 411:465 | 5.08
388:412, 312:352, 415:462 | 1.43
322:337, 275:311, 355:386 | 5.59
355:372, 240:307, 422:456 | 2.80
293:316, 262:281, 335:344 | -4.78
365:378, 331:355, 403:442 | -2.11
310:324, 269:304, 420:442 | 3.22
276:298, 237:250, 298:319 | -4.86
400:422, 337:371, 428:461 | 1.77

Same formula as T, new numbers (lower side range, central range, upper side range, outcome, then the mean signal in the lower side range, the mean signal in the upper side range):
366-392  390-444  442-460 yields 1.8 ch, 1.53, 1.52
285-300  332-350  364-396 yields 6.8 ch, 2.59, 1.54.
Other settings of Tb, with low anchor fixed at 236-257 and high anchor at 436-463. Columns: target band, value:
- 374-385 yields 0.19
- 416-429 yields 0.08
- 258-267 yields -0.10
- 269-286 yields -0.24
